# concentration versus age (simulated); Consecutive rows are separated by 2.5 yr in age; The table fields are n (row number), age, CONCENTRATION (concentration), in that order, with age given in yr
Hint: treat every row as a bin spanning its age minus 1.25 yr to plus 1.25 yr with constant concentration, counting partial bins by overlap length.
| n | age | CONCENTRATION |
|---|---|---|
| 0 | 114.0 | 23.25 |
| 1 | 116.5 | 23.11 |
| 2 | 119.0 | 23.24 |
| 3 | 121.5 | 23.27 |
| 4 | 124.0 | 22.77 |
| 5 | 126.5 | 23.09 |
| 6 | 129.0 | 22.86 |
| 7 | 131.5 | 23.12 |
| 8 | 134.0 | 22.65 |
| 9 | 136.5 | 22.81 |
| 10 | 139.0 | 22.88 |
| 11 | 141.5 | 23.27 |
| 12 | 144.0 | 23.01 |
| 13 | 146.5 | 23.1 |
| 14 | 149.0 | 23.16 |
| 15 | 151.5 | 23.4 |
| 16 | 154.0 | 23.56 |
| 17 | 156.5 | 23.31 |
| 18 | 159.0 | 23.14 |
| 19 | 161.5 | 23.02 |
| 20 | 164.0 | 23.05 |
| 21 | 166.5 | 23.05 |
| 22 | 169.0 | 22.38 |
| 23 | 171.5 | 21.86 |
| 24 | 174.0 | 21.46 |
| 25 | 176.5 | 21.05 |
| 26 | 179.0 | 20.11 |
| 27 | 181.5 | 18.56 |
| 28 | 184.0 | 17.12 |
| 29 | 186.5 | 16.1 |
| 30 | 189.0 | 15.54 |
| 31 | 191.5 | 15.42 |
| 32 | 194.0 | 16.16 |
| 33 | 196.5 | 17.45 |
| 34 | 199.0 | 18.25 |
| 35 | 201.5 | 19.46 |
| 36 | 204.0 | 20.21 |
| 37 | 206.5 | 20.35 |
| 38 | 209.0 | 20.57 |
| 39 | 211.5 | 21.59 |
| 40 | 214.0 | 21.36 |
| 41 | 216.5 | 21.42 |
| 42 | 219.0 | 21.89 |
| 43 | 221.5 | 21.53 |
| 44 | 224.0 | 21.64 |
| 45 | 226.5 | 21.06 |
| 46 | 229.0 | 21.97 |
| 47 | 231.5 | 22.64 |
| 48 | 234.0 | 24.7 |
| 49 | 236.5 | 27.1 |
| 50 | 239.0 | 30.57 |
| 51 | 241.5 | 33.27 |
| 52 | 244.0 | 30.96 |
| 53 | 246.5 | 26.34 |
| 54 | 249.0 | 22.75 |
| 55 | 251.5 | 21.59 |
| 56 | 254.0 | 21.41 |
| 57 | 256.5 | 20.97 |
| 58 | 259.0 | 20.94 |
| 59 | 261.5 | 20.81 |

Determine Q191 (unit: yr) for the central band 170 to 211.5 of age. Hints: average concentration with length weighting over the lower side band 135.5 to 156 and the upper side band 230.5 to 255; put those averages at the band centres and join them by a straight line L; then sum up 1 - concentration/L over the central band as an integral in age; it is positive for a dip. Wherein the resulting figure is 9.7 yr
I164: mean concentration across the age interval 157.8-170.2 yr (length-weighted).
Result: 22.9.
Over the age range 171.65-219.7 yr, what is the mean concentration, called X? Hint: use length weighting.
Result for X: 19.2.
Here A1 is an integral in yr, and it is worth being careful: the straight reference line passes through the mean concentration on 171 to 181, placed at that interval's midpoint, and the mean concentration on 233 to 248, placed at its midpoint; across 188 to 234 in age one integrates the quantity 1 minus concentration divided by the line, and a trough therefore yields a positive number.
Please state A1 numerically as 9.4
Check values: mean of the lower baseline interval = 20.9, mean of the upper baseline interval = 28.8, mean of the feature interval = 20.1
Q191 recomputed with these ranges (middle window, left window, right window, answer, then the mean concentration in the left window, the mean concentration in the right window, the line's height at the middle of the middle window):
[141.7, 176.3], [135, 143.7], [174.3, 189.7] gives -3.3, 23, 18.4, 20.9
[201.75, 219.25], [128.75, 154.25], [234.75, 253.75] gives 3.3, 23.1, 27.1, 25.8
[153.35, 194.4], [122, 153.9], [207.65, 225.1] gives 3.7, 23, 21.4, 22.3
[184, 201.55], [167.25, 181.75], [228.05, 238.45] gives 4.3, 21.1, 24.6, 22.2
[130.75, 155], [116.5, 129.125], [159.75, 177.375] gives -0.4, 23.1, 22.3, 22.7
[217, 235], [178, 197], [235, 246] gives 2.9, 17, 30.1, 26.5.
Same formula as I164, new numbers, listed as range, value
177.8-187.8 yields 17.9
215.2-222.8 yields 21.6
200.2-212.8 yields 20.4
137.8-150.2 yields 23.1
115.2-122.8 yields 23.2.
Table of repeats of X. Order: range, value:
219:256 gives 24.6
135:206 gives 20.8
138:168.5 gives 23.1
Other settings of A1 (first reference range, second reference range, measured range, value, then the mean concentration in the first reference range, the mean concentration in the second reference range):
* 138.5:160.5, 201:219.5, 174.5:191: 2.9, 23.2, 20.9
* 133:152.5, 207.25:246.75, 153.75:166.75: 0.1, 23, 24.2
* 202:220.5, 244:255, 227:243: -2.5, 21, 24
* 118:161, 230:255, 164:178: 1.2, 23.1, 26.1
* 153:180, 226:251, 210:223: 1.8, 22.4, 26.2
